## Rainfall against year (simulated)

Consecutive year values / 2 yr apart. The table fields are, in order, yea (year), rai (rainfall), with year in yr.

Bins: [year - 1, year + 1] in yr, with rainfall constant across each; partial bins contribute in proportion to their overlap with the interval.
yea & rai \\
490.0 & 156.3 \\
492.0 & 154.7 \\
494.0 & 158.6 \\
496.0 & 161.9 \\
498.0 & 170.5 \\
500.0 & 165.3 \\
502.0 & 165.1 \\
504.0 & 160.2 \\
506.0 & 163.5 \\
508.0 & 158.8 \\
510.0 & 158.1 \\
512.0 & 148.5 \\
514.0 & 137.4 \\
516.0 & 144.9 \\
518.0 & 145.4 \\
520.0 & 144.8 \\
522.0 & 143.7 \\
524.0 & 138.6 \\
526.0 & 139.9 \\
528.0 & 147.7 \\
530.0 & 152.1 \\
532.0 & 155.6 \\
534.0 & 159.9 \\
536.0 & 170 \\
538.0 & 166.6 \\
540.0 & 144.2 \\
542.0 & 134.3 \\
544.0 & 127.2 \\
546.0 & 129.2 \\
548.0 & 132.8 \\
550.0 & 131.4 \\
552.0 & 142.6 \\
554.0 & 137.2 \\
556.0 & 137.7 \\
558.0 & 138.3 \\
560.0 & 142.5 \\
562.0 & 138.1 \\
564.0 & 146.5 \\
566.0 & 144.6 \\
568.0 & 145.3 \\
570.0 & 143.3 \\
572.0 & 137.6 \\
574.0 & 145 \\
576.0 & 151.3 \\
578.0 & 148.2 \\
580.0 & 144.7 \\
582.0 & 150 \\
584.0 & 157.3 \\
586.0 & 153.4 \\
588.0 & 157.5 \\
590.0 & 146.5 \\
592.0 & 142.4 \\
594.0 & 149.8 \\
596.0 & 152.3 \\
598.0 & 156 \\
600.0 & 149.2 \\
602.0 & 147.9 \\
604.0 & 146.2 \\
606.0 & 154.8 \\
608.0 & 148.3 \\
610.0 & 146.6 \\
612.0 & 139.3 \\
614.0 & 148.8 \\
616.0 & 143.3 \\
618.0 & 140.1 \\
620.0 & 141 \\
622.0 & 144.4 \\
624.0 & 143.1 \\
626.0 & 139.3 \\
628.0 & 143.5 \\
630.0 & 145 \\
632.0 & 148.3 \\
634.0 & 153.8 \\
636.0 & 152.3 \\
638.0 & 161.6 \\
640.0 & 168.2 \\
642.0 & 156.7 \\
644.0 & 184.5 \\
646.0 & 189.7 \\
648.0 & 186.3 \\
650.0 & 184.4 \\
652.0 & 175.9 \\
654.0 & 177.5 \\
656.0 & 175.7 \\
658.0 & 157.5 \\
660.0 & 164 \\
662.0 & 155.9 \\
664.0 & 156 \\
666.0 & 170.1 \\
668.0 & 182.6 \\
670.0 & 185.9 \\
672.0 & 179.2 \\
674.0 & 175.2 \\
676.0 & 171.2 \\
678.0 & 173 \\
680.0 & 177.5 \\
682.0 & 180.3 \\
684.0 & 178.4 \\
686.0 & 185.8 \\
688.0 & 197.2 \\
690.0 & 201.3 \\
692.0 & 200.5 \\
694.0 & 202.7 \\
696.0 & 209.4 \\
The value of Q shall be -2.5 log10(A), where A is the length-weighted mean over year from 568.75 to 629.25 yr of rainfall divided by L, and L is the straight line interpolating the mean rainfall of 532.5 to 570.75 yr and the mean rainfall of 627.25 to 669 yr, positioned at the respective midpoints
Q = 0.05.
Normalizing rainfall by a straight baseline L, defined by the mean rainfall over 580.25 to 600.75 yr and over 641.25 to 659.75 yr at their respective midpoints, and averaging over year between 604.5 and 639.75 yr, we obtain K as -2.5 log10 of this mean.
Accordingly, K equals 0.120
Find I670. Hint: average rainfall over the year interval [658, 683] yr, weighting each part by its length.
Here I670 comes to 172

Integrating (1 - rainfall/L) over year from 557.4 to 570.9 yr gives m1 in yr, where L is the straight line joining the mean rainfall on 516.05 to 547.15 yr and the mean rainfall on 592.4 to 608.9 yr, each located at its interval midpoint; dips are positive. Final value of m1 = 0.5 yr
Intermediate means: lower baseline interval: 146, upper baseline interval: 150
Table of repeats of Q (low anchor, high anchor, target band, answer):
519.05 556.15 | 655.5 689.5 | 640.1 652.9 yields -0.06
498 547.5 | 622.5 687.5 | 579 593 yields 0.06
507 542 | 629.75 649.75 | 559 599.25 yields 0.07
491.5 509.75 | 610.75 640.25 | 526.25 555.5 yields 0.09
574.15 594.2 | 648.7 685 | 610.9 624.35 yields 0.12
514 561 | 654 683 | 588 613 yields 0.06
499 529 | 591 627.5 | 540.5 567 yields 0.09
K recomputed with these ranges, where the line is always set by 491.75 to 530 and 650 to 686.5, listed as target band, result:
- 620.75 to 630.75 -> 0.175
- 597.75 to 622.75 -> 0.136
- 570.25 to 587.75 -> 0.093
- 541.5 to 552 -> 0.194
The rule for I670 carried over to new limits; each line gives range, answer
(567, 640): 148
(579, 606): 150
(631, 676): 170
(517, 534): 147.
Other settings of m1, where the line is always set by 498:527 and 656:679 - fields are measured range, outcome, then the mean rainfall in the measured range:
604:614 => 1.0 yr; 147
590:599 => 0.7 yr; 150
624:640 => 1.6 yr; 150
